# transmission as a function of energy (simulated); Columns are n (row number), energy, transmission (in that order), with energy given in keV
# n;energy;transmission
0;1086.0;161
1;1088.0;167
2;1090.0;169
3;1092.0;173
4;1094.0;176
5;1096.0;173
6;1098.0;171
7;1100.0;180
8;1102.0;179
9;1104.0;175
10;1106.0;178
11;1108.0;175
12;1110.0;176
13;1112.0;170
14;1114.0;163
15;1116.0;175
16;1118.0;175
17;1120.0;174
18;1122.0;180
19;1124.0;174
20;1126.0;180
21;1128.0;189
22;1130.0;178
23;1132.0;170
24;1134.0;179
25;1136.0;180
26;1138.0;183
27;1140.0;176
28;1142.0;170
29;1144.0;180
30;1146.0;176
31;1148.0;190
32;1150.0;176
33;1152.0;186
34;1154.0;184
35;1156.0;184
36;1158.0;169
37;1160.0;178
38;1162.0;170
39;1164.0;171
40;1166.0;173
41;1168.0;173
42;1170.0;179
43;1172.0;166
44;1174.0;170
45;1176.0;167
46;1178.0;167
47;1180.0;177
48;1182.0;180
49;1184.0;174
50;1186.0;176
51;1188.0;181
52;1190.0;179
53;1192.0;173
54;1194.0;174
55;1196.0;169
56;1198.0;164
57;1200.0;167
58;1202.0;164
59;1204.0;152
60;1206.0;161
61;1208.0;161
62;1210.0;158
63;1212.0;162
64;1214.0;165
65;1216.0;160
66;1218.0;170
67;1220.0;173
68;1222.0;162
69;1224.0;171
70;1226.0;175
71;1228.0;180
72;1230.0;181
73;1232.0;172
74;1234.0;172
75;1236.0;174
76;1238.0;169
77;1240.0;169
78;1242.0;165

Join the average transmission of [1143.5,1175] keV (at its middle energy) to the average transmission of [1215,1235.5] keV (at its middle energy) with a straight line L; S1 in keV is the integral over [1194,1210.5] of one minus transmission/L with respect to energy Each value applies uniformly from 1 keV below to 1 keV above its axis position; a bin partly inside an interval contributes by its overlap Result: 1.0 keV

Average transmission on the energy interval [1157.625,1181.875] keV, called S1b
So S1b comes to 172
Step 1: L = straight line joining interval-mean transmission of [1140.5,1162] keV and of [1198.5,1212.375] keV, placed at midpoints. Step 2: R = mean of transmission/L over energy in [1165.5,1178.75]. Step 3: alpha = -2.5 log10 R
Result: 0.01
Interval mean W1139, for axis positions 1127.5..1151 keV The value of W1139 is 179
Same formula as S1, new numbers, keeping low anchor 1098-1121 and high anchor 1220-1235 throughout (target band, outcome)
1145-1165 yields -0.51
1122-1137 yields -0.38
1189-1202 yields 0.23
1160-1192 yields 0.02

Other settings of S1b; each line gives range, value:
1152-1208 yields 172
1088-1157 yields 177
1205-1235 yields 168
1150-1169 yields 176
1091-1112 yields 175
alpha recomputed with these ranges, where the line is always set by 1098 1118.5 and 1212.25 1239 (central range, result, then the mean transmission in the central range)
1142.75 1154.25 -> -0.052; 182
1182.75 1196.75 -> -0.021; 175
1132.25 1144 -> -0.024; 177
